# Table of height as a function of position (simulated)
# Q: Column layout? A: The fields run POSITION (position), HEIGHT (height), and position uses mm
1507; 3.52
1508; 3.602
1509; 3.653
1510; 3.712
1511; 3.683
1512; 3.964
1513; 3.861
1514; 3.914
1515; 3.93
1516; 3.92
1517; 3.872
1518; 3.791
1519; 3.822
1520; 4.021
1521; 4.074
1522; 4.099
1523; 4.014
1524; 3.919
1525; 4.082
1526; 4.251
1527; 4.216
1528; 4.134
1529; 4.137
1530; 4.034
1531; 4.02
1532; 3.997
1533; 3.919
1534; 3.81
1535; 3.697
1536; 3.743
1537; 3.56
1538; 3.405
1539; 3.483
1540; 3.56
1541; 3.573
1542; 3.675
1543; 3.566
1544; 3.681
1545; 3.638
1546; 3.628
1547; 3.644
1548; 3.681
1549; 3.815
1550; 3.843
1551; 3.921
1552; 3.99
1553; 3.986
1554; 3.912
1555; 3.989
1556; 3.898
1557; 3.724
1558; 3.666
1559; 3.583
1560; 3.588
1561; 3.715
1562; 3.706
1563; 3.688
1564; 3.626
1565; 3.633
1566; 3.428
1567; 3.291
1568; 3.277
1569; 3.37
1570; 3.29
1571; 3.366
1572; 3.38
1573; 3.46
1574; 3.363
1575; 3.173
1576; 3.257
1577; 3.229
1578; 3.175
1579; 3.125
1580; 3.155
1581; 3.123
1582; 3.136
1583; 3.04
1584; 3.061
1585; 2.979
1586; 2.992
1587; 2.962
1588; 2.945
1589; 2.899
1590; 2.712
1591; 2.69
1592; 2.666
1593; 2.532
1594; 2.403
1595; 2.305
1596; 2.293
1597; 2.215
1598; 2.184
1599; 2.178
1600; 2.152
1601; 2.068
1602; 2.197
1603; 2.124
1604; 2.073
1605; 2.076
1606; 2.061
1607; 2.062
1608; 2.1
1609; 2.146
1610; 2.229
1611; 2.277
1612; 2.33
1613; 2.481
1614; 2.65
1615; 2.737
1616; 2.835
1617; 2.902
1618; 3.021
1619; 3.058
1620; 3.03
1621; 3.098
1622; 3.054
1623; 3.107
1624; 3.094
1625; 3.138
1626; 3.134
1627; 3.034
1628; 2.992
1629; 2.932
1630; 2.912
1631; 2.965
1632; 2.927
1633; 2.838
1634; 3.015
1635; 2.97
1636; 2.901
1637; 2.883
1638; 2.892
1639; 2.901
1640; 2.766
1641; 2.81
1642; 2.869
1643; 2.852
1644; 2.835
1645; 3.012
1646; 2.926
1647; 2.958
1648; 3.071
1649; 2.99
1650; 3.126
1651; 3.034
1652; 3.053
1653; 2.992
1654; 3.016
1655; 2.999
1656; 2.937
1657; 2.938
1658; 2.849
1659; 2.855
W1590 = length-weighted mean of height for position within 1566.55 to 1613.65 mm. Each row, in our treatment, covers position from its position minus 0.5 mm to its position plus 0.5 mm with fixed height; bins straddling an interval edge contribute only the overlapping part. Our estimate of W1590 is 2.71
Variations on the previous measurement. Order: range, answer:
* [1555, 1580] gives 3.46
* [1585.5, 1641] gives 2.66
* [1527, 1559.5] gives 3.79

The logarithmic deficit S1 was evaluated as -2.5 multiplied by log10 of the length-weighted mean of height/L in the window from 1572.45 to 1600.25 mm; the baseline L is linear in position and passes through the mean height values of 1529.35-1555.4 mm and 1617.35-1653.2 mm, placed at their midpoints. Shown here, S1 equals 0.19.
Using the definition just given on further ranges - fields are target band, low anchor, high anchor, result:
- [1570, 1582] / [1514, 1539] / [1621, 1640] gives 0.07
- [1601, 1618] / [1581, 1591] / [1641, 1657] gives 0.26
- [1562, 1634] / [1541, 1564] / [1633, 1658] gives 0.18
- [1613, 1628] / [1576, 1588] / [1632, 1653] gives 0.01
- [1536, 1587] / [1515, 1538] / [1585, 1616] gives -0.09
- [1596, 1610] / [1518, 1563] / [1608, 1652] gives 0.43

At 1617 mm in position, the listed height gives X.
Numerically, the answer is 2.902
